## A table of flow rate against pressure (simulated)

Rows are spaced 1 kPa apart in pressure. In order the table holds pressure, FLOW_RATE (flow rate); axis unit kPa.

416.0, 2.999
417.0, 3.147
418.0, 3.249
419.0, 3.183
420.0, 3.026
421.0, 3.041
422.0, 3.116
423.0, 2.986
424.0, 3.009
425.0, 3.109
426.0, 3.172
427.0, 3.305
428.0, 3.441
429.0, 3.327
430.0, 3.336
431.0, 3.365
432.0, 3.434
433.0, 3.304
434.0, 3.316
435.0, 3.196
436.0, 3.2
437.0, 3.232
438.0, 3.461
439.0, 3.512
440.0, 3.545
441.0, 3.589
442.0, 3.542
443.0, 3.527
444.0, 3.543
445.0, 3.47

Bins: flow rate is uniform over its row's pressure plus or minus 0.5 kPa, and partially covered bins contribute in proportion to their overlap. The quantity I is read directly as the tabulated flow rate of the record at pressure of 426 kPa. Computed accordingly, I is 3.172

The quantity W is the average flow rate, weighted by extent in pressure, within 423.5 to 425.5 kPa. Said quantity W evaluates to 3.06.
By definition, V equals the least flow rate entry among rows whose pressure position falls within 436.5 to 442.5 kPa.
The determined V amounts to 3.232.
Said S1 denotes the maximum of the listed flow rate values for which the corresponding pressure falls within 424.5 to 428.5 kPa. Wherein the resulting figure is 3.441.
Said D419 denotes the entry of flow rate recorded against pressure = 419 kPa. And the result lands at 3.183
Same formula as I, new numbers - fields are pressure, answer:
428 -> 3.441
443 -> 3.527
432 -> 3.434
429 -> 3.327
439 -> 3.512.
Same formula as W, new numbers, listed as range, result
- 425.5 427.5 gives 3.24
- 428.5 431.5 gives 3.34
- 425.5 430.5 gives 3.32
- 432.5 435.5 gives 3.27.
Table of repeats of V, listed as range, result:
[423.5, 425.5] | 3.009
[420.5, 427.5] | 2.986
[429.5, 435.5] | 3.196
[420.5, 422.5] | 3.041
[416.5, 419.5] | 3.147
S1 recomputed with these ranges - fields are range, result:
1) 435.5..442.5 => 3.589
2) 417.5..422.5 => 3.249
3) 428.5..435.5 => 3.434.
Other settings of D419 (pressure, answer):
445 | 3.47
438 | 3.461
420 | 3.026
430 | 3.336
